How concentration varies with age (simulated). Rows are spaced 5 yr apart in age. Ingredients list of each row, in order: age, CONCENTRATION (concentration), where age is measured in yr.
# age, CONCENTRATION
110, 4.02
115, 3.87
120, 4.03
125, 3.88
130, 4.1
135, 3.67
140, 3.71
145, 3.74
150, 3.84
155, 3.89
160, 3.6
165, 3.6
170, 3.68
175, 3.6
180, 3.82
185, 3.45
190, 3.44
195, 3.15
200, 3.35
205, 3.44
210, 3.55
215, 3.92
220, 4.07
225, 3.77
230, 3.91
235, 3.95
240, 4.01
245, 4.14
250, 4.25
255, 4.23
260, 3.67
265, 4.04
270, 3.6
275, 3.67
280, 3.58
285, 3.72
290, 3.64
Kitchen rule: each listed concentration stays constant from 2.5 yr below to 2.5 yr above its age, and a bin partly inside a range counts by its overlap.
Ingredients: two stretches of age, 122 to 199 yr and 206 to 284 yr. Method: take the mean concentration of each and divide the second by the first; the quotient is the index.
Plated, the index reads 1.06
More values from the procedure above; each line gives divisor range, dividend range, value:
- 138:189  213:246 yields 1.07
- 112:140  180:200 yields 0.87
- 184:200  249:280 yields 1.16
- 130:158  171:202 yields 0.92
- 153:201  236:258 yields 1.16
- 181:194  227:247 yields 1.16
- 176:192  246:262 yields 1.14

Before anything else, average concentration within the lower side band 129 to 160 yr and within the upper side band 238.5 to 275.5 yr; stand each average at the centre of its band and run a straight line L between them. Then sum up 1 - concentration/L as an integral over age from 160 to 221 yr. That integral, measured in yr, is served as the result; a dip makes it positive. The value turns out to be 4.5 yr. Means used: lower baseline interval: 3.79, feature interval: 3.58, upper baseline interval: 3.96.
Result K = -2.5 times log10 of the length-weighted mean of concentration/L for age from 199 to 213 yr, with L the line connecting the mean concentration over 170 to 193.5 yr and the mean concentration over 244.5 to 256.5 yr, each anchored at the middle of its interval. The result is 0.097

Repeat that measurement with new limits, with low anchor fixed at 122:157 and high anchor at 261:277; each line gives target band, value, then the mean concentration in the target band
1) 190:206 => 0.15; 3.32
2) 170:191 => 0.06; 3.6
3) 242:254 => -0.11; 4.19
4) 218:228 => -0.03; 3.91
